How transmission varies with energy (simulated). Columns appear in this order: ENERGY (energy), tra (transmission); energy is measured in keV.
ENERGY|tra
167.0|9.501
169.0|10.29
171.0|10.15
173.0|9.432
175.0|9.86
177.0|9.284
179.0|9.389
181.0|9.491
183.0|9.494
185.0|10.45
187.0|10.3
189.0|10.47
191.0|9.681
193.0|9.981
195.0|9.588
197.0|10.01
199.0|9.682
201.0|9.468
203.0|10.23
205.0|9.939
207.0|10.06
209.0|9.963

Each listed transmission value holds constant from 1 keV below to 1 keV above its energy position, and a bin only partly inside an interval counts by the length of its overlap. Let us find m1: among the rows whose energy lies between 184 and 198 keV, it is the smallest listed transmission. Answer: 9.588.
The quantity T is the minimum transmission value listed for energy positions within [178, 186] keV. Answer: 9.389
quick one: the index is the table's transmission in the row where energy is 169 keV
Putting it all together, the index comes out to 10.29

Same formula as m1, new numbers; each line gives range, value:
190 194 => 9.681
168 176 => 9.432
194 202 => 9.468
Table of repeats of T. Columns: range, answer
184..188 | 10.3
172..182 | 9.284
